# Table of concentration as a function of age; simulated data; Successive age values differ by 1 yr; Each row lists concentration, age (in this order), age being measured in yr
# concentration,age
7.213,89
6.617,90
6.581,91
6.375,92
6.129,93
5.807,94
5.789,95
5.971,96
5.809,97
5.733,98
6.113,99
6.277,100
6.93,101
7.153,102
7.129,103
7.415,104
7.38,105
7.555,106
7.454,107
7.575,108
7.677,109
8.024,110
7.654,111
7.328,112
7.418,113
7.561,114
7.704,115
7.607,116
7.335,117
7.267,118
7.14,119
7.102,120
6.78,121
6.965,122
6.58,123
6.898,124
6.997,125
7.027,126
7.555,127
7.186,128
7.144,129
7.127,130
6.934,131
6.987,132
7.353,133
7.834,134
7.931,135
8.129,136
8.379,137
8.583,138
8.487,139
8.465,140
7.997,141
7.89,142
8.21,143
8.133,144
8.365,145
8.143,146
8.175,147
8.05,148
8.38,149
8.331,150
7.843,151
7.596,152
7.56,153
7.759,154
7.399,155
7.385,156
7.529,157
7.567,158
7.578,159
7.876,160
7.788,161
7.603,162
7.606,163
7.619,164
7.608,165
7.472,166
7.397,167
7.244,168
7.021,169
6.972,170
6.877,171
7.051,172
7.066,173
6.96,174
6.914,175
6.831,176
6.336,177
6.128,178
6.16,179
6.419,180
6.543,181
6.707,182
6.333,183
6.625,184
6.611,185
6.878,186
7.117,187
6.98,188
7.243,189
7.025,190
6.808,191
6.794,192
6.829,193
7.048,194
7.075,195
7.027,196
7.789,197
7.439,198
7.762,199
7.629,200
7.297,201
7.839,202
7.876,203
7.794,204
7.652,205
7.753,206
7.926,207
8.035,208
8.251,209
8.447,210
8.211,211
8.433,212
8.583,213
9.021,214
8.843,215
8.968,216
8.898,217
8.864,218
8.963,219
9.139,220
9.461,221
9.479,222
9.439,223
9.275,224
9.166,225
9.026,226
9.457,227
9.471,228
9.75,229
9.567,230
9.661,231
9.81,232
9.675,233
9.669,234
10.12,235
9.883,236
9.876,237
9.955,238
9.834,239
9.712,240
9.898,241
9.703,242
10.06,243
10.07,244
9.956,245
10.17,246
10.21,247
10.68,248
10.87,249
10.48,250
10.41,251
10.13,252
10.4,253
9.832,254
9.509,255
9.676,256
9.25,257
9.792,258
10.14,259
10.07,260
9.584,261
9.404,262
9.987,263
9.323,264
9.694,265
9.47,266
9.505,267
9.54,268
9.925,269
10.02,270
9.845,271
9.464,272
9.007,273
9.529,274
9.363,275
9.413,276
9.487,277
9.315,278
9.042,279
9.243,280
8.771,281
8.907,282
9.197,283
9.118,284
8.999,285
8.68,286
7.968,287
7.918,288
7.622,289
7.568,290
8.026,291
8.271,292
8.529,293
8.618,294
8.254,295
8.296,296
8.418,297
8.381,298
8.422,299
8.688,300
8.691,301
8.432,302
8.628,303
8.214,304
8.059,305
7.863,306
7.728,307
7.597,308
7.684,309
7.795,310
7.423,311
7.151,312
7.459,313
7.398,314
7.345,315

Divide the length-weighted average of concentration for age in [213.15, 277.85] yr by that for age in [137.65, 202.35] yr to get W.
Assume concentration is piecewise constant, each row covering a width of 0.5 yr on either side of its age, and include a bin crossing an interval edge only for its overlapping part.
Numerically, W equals 1.3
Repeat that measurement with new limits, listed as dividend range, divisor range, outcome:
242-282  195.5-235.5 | 1.12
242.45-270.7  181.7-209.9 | 1.36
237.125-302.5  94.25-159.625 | 1.26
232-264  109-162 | 1.30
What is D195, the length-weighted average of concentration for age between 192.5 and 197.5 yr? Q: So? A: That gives 7.15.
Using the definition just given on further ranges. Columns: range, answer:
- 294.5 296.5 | 8.27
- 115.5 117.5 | 7.47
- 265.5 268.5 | 9.51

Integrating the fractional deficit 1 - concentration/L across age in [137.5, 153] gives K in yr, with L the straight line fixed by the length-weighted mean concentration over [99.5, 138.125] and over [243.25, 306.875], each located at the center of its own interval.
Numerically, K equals -1.0 yr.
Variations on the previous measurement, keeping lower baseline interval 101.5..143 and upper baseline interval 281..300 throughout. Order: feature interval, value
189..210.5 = 1.1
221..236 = -2.7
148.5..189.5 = 2.9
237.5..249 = -2.7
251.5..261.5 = -2.0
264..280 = -2.3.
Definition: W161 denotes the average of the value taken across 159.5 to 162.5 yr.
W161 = 7.76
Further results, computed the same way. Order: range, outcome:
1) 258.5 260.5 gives 10.1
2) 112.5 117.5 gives 7.53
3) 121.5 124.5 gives 6.81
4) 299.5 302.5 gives 8.6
